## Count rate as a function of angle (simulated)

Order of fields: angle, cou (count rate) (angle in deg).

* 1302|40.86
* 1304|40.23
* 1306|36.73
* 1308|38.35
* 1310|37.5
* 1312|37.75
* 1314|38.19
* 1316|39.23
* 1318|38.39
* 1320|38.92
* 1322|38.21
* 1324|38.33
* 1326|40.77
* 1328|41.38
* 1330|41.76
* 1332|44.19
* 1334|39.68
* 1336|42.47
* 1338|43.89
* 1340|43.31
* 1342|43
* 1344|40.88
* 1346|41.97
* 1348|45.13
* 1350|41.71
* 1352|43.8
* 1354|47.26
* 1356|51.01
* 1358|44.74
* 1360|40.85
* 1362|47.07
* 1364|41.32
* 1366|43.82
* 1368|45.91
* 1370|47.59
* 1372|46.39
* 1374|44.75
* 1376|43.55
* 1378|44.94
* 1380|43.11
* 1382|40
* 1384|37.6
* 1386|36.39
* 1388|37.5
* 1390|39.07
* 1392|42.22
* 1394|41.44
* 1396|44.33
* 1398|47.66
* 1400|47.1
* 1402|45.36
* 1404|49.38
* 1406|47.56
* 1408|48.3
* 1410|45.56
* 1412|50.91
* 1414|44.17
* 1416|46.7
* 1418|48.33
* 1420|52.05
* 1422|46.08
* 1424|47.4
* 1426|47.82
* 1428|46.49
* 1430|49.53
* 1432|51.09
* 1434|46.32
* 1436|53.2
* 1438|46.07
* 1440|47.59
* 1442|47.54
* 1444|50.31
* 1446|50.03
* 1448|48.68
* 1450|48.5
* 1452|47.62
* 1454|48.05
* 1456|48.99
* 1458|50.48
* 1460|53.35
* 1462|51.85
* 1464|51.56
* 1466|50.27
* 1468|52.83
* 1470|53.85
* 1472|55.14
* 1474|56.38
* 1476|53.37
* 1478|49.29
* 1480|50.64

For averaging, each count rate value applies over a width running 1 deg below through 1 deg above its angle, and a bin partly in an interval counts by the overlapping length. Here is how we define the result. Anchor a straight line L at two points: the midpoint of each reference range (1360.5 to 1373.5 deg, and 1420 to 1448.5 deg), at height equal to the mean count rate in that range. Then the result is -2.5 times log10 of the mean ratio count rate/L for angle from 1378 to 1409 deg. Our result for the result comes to 0.08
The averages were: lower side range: 45.2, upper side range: 48.6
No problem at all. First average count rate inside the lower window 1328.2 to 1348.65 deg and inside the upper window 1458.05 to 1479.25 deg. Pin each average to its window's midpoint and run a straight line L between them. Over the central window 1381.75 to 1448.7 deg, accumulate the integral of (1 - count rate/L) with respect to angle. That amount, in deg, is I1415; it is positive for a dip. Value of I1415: 3.2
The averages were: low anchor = 42.5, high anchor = 52.7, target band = 46.2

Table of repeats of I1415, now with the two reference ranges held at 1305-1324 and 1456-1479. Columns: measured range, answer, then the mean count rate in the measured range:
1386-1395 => 1.1 deg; 39.6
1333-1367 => -1.8 deg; 43.6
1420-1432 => 0.1 deg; 48.1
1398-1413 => -0.4 deg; 47.7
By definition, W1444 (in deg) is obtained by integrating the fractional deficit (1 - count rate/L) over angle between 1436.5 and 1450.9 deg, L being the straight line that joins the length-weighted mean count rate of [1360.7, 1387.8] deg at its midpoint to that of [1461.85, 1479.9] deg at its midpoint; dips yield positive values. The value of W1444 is 0.41 deg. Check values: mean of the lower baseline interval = 43.1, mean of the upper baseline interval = 52.7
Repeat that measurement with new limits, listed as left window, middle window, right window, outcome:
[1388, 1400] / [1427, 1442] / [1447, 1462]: -0.4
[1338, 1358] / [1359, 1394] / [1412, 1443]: 2.4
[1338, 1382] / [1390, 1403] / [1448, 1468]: 0.6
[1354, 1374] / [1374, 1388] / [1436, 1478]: 1.6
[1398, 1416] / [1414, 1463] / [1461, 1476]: 1.4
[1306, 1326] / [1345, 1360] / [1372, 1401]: -1.6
